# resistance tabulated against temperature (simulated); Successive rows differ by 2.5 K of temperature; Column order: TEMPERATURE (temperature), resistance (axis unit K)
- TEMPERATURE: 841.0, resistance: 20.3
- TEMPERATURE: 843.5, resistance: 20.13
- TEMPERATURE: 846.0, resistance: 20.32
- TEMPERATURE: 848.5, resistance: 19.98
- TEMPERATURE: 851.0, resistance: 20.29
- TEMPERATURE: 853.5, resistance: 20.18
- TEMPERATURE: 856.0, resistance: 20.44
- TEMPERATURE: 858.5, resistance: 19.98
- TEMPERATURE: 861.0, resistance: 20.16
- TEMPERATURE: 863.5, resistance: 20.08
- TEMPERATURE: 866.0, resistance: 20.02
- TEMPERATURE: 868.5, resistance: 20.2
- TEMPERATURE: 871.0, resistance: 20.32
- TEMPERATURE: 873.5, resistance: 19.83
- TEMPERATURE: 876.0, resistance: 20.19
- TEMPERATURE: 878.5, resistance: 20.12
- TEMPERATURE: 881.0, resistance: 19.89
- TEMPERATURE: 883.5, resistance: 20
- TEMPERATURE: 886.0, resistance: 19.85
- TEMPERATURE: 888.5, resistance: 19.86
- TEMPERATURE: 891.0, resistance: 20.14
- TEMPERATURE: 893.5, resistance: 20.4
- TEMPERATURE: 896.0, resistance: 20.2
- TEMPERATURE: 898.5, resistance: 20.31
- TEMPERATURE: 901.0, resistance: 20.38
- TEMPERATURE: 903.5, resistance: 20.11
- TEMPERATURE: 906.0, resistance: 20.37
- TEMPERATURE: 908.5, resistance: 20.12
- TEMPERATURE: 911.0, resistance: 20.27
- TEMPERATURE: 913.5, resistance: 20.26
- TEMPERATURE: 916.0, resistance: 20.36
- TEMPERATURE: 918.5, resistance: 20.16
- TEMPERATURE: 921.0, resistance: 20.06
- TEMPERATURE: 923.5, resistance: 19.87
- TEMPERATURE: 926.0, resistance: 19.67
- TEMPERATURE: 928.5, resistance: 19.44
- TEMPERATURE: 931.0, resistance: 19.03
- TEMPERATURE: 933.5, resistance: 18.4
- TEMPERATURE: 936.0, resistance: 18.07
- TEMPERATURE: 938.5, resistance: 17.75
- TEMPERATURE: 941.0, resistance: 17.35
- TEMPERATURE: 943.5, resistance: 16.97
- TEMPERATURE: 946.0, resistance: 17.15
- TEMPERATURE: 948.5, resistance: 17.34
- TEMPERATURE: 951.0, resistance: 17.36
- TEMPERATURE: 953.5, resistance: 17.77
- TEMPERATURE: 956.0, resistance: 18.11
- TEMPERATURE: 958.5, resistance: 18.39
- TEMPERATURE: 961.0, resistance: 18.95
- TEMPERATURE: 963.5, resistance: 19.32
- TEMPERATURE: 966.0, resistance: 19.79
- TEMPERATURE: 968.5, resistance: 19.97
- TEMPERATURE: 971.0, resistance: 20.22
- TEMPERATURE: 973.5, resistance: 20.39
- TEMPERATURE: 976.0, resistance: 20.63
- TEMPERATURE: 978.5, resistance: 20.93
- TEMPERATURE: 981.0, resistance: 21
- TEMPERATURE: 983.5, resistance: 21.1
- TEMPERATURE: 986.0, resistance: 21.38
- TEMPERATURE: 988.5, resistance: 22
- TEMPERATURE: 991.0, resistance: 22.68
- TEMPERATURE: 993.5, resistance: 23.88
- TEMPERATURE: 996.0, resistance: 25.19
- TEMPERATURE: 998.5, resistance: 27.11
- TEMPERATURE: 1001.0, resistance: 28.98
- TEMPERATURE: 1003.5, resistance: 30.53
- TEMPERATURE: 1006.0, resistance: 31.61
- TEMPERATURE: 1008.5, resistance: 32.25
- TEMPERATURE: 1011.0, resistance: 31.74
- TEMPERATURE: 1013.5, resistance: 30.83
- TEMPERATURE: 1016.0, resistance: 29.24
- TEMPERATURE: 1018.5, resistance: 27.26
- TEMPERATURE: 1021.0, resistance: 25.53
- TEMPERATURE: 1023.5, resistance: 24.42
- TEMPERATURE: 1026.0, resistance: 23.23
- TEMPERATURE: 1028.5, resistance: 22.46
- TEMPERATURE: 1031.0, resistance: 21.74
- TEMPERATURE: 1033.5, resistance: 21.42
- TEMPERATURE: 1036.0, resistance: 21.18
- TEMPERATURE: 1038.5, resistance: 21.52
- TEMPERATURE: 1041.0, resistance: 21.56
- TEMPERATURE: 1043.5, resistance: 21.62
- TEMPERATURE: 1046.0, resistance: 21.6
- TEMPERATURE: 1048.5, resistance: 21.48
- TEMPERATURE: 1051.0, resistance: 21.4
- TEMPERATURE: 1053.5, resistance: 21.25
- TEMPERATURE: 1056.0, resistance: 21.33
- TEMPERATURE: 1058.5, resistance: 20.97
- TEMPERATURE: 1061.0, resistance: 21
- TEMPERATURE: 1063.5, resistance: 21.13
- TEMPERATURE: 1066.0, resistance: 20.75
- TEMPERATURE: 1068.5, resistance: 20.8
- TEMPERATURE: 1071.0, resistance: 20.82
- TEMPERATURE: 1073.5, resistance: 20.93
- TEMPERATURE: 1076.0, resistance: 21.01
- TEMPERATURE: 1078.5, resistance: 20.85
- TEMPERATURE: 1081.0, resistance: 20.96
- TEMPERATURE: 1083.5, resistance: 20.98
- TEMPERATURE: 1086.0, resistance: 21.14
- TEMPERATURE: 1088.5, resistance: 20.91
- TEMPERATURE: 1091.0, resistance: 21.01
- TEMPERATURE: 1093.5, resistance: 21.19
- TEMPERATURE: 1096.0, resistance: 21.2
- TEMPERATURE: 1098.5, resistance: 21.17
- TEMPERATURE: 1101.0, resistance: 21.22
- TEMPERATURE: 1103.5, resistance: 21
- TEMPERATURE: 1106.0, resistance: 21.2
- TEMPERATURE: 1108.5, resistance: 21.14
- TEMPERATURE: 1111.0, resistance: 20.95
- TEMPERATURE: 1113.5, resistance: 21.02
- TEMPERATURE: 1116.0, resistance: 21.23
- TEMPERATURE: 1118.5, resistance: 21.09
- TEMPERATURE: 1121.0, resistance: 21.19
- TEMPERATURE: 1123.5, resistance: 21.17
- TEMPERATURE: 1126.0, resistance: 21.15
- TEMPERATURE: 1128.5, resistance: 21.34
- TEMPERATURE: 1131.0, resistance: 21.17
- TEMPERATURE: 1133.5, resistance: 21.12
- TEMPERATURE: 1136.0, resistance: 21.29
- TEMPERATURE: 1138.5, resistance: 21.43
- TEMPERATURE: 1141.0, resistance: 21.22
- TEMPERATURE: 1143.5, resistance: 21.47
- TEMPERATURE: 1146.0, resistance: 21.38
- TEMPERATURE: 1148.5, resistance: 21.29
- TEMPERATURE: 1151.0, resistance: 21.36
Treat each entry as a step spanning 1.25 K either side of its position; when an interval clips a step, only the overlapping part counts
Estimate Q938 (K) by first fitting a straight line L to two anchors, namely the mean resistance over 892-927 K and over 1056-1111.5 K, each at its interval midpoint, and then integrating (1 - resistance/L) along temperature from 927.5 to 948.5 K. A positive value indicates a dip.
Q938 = 2.4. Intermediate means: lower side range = 20.2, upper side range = 21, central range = 18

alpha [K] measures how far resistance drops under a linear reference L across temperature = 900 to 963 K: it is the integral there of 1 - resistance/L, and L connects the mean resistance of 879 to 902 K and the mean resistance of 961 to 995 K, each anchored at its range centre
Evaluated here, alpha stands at 4.8 K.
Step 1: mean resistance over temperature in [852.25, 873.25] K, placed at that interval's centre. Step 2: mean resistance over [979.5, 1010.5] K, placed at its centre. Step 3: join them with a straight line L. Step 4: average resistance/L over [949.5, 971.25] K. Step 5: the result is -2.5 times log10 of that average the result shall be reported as 0.28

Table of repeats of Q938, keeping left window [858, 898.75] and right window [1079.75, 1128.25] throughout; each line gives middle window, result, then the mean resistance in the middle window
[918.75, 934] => 0.6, 19.5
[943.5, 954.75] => 1.7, 17.4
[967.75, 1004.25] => -4.3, 23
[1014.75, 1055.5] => -4.1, 22.9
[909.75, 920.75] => 0.0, 20.2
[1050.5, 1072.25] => -0.1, 21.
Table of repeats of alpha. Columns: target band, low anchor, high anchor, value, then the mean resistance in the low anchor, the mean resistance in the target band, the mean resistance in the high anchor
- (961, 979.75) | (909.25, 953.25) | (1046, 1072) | -0.6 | 18.8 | 20.1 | 21.1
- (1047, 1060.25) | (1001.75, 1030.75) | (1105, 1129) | 2.1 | 27.9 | 21.3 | 21.1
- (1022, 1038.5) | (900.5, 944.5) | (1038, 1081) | -1.3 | 19.4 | 22.4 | 21.2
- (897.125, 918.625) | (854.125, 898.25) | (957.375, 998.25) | 0.2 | 20.1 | 20.3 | 21.1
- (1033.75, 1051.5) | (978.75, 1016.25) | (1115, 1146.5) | 2.3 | 26.4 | 21.5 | 21.2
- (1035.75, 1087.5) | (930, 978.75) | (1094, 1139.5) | -2.2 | 18.6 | 21.2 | 21.2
